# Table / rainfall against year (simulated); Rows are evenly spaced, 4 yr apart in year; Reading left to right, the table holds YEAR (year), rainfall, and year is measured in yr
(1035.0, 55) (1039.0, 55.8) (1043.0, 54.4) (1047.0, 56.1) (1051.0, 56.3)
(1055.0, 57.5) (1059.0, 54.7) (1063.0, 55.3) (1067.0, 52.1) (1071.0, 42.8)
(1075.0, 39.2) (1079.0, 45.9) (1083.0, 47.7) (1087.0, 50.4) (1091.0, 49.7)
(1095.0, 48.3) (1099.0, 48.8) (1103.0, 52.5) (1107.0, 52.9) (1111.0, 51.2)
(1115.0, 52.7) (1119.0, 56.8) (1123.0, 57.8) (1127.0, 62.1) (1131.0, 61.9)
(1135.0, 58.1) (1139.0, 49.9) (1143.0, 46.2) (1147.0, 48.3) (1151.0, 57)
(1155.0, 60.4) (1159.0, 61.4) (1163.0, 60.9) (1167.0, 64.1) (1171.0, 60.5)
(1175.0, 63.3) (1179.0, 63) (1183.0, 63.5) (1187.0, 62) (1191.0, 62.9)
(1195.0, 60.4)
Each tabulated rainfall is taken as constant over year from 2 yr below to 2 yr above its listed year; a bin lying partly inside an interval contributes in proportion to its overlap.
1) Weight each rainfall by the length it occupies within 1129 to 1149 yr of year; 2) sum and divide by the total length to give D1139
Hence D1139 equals 52.9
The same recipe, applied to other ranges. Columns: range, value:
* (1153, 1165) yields 60.9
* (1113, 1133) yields 58.3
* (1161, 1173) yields 61.8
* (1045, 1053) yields 56.2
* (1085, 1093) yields 50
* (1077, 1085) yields 46.8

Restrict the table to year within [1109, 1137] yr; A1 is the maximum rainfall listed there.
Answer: 62.1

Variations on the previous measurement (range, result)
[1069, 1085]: 47.7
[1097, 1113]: 52.9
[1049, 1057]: 57.5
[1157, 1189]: 64.1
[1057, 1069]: 55.3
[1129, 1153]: 61.9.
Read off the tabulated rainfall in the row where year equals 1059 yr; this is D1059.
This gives 54.7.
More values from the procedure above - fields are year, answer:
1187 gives 62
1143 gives 46.2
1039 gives 55.8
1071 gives 42.8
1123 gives 57.8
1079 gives 45.9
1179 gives 63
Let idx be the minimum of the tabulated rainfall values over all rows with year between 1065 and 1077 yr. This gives 39.2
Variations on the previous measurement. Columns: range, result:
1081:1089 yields 47.7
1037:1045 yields 54.4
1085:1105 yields 48.3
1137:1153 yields 46.2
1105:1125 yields 51.2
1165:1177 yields 60.5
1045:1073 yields 42.8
